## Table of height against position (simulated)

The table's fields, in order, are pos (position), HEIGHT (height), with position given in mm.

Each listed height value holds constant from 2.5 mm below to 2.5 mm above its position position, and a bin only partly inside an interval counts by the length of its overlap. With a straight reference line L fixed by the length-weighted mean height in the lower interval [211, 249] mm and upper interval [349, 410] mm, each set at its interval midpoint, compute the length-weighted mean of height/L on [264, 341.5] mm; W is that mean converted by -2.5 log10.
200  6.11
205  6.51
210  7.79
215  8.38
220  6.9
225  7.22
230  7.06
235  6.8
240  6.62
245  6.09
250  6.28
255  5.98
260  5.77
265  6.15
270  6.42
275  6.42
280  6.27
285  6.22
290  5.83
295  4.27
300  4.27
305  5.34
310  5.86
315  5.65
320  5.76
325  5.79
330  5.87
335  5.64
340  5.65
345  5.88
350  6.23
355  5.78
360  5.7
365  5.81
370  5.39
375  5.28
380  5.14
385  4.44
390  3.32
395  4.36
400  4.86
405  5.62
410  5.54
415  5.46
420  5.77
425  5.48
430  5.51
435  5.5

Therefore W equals 0.07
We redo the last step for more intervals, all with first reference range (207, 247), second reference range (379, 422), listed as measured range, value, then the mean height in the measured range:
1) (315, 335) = 0.02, 5.77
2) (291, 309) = 0.27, 4.83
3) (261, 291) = 0.05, 6.22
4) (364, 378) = -0.03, 5.45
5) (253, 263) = 0.14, 5.88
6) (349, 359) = -0.08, 5.93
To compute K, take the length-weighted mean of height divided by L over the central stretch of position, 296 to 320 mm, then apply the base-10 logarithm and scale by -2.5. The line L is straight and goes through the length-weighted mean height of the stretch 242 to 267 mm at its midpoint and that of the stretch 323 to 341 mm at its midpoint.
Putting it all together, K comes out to 0.112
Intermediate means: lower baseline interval 6.06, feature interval 5.27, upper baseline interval 5.74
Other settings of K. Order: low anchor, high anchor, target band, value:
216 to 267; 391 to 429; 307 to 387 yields 0.019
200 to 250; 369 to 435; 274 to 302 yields 0.144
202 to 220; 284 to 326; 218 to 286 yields 0.015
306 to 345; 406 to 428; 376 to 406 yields 0.215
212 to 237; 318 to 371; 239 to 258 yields 0.131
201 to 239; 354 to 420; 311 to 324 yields 0.047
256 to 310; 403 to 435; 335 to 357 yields -0.041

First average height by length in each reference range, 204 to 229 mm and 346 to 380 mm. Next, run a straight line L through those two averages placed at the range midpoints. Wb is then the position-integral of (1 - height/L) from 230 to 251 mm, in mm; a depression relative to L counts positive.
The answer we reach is 1.7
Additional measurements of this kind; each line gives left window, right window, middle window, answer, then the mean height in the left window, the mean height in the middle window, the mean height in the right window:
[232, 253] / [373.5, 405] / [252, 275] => 0.24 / 6.45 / 6.12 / 4.63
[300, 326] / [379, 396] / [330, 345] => -1.80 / 5.54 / 5.72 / 4.24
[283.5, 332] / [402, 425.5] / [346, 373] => -1.29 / 5.47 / 5.78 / 5.57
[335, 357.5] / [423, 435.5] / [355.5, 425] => 6.18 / 5.86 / 5.16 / 5.5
